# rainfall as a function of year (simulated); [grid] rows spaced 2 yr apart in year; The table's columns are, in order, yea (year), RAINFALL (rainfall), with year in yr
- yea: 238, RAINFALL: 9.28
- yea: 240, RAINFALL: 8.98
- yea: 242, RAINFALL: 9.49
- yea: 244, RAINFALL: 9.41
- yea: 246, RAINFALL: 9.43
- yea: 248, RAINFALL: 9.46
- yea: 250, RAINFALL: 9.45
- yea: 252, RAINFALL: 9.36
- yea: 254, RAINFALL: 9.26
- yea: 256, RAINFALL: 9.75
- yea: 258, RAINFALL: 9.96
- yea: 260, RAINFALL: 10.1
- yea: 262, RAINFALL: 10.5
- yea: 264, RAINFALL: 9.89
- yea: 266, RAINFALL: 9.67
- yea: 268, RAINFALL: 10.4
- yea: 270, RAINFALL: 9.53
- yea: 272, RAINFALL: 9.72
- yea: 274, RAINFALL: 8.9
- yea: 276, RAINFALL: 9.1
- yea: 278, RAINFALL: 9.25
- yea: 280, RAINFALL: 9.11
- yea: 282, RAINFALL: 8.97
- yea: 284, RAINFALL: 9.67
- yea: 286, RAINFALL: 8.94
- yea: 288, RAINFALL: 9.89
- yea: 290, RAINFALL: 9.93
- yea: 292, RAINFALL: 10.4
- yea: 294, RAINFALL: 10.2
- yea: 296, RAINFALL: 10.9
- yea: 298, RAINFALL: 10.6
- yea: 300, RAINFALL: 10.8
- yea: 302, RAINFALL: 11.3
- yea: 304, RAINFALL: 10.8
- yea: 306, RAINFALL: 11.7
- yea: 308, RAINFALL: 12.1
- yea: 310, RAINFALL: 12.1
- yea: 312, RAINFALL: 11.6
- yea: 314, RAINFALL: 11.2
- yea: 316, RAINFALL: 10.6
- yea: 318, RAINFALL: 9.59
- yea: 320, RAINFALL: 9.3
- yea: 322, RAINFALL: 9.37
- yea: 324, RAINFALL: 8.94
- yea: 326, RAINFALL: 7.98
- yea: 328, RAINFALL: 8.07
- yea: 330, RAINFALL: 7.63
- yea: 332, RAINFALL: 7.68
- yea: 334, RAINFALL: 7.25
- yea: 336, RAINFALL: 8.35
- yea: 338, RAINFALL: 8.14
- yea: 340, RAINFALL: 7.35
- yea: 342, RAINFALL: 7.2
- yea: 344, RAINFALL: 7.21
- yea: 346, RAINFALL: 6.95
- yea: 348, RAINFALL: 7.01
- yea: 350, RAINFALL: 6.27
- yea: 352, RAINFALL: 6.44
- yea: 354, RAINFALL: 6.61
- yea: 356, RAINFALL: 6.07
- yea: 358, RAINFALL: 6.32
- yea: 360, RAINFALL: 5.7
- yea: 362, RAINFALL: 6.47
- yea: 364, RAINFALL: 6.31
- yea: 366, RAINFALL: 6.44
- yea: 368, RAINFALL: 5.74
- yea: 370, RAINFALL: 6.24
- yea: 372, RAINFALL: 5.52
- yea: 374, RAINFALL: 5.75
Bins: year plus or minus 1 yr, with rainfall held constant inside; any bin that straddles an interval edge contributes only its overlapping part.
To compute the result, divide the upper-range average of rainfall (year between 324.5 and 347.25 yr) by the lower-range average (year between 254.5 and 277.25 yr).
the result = 0.78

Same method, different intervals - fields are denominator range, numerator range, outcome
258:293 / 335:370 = 0.70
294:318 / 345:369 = 0.57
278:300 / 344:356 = 0.67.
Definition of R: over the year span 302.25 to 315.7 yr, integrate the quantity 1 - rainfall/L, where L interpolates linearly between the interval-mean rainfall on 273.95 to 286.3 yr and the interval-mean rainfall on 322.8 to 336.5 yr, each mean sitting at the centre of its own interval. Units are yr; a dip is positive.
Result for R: -4.8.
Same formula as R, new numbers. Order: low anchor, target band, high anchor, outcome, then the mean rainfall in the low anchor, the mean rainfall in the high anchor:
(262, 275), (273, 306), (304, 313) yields 2.6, 9.75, 11.8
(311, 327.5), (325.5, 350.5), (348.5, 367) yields 1.8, 9.77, 6.31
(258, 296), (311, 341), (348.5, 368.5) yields -4.7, 9.72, 6.27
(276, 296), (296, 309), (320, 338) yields -3.0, 9.64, 8.22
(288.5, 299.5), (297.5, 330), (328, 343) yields -4.1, 10.4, 7.68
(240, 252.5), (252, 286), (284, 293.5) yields 0.1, 9.4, 9.8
